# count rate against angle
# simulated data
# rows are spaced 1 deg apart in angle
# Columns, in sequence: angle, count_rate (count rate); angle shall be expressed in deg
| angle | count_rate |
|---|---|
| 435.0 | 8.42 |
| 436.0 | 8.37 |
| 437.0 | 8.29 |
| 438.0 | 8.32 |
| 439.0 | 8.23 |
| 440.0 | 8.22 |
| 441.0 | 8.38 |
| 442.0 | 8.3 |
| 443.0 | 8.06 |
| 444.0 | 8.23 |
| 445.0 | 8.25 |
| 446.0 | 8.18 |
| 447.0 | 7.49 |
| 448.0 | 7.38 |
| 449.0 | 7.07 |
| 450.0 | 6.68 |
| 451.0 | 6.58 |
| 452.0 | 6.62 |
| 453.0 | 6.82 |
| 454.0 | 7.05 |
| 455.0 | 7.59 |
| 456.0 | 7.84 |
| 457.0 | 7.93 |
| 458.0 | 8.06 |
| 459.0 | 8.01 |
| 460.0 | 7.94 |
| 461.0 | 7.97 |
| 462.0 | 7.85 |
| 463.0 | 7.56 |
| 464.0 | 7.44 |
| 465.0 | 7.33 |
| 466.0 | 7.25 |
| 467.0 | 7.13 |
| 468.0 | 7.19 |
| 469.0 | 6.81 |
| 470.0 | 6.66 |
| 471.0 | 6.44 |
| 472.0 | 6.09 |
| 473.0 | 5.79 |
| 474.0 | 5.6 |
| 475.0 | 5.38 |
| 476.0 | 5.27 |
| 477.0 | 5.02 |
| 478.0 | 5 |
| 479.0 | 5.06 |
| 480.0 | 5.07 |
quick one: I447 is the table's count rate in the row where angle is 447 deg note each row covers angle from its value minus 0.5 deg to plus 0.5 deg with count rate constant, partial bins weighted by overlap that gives 7.49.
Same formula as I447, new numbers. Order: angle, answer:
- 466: 7.25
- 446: 8.18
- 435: 8.42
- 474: 5.6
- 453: 6.82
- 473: 5.79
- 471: 6.44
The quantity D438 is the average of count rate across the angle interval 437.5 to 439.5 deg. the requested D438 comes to 8.28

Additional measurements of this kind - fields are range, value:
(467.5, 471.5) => 6.78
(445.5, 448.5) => 7.68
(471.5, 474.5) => 5.83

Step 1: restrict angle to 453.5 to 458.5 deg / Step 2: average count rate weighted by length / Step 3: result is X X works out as 7.69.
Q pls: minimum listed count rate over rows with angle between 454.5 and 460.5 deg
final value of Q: 7.59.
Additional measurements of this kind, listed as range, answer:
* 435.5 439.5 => 8.23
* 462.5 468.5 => 7.13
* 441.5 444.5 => 8.06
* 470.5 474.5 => 5.6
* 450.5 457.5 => 6.58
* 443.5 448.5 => 7.38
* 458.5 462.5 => 7.85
